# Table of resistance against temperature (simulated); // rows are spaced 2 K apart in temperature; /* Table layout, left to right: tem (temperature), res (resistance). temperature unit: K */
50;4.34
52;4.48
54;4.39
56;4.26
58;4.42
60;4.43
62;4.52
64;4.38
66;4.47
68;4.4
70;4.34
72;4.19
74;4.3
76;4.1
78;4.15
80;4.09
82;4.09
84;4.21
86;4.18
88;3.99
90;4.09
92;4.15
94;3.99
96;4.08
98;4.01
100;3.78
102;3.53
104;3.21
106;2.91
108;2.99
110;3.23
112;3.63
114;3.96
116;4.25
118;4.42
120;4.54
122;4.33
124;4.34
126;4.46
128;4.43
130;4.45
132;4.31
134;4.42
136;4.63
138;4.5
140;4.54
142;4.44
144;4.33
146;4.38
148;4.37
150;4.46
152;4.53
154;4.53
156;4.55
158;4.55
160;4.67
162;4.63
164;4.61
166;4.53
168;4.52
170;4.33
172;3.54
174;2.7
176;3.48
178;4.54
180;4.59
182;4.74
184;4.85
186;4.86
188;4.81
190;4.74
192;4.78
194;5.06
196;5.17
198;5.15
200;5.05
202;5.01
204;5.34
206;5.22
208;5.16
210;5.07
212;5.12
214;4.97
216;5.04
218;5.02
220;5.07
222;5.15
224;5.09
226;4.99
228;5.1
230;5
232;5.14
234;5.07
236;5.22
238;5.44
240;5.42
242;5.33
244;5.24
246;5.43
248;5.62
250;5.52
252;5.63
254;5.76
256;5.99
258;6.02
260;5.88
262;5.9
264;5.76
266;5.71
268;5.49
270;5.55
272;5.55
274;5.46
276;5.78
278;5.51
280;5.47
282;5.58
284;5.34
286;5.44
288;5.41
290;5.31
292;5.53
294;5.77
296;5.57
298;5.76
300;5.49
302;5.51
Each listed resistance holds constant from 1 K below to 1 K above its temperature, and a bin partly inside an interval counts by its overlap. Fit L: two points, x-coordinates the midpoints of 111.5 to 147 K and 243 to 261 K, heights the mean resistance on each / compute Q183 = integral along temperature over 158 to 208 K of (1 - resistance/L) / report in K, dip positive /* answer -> 3.17 K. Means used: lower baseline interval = 4.36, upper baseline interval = 5.68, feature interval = 4.63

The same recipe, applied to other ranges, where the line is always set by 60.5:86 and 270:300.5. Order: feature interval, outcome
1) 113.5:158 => 2.1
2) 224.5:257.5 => -0.6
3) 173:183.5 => 1.8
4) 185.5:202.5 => 0.1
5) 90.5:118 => 4.6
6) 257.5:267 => -0.8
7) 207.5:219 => 0.1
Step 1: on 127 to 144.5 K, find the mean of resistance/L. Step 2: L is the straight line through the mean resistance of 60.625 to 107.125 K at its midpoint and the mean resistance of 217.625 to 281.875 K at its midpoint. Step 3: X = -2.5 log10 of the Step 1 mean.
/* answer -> 0.01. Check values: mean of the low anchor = 4.05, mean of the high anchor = 5.45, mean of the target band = 4.45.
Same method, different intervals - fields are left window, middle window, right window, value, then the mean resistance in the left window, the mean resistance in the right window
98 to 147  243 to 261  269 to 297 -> -0.09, 4.08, 5.52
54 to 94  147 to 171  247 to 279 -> 0.09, 4.25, 5.7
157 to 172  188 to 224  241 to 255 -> -0.02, 4.48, 5.5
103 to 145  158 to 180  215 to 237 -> 0.08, 4.11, 5.08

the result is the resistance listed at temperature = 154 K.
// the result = 4.53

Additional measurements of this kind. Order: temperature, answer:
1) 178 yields 4.54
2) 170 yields 4.33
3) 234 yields 5.07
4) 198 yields 5.15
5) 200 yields 5.05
